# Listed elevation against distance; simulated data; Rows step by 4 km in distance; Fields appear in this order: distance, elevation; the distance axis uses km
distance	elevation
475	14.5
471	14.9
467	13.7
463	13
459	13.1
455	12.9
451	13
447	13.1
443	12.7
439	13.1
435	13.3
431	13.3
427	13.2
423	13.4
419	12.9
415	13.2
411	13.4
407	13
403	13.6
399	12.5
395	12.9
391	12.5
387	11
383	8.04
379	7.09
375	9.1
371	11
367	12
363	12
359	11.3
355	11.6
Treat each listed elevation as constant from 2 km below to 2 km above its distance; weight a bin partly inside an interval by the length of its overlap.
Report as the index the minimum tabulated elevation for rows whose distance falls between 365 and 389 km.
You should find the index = 7.09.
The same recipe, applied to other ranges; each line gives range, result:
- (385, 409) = 11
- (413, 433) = 12.9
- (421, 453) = 12.7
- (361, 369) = 12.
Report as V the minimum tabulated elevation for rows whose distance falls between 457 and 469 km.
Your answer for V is 13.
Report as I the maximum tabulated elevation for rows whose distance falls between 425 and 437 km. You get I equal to 13.3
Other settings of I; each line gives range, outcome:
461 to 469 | 13.7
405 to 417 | 13.4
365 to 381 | 12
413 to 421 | 13.2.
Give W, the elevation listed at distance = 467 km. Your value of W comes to 13.7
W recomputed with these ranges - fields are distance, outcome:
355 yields 11.6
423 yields 13.4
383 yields 8.04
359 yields 11.3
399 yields 12.5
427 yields 13.2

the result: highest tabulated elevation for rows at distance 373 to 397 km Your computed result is 12.9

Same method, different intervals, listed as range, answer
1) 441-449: 13.1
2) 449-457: 13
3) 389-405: 13.6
